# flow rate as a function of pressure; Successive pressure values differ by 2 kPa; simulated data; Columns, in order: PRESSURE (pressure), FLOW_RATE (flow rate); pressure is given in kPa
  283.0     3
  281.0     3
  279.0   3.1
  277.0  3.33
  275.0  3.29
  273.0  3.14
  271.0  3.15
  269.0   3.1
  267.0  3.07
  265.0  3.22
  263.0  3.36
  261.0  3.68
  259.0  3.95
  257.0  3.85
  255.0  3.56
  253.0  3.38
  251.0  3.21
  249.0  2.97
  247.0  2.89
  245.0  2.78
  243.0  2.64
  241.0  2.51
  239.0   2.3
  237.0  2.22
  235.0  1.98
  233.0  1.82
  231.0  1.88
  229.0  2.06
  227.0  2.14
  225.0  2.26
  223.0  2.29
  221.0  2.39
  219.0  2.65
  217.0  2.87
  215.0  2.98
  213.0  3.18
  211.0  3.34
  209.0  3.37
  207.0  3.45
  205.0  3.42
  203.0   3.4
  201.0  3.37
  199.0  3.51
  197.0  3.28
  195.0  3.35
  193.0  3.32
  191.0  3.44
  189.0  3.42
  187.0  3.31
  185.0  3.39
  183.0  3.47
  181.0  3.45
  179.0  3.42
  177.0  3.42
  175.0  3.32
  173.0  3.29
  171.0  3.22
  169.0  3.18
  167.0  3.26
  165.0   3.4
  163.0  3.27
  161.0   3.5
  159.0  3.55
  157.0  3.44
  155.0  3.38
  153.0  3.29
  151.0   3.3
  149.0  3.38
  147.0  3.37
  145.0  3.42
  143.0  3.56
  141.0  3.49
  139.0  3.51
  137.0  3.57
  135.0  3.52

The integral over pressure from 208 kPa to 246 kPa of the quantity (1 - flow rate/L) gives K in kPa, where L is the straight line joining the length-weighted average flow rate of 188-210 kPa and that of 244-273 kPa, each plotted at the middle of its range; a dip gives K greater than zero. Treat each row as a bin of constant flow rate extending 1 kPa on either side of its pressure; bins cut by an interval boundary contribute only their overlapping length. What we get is 9.5 kPa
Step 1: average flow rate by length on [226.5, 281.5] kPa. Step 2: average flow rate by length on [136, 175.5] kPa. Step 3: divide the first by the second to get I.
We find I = 0.9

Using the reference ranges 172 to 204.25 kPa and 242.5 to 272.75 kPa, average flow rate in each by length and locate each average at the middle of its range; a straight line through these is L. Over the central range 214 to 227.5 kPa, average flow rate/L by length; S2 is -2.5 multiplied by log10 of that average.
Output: 0.30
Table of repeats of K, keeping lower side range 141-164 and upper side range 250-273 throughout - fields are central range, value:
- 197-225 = 2.7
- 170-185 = 0.2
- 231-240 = 3.6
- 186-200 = 0.1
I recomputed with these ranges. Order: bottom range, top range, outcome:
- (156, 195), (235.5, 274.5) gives 0.92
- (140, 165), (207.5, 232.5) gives 0.77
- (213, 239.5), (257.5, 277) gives 1.44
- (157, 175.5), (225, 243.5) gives 0.65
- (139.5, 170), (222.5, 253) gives 0.72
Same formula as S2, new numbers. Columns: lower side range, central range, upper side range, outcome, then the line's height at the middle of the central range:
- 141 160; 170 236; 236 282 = 0.091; 3.27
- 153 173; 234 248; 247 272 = 0.330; 3.35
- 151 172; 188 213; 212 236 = -0.230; 2.74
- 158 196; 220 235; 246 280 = 0.496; 3.33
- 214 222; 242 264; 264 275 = -0.096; 3.01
